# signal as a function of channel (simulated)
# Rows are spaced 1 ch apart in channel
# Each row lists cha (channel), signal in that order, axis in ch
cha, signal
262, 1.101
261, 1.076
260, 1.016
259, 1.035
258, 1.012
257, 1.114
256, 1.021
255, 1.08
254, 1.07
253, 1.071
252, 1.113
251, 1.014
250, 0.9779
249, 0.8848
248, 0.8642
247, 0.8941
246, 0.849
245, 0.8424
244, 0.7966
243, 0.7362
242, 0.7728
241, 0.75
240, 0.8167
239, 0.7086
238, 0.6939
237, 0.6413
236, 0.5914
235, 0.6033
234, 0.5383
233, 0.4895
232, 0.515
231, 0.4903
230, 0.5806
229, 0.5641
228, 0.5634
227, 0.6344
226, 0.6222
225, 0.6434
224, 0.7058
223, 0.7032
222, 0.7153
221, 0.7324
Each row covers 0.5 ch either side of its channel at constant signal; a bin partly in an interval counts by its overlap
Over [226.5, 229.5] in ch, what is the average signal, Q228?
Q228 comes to 0.587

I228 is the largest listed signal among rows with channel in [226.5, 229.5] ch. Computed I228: 0.6344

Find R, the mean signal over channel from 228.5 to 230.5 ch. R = 0.572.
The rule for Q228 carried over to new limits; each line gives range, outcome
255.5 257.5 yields 1.07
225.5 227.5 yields 0.628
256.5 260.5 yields 1.04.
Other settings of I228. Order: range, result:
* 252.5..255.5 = 1.08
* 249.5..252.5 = 1.113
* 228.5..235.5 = 0.6033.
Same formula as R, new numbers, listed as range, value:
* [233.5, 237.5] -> 0.594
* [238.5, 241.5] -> 0.758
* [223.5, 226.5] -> 0.657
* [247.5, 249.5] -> 0.875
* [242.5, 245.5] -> 0.792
